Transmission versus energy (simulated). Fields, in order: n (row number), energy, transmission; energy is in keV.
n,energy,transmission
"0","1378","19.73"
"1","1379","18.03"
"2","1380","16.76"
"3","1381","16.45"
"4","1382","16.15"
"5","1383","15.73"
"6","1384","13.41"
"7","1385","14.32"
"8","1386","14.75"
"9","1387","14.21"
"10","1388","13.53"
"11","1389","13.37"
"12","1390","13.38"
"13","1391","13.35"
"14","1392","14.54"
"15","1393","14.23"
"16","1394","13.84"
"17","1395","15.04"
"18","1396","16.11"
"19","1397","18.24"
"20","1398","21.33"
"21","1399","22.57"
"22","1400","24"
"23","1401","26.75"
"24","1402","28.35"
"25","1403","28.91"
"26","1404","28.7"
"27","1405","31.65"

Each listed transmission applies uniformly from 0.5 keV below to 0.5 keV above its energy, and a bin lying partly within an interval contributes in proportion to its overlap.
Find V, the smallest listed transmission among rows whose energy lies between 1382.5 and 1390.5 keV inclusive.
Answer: 13.37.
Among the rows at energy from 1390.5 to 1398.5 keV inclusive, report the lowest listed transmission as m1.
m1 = 13.35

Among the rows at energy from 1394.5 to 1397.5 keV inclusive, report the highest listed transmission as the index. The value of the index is 18.24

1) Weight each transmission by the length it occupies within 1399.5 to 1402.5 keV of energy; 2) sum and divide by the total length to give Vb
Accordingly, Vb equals 26.4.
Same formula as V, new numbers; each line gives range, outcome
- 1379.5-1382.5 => 16.15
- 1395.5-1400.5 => 16.11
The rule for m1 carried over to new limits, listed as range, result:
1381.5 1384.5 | 13.41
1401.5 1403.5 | 28.35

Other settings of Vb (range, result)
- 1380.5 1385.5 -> 15.2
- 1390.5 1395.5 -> 14.2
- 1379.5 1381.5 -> 16.6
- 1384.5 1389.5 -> 14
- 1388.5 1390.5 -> 13.4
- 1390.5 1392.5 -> 13.9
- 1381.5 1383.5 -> 15.9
